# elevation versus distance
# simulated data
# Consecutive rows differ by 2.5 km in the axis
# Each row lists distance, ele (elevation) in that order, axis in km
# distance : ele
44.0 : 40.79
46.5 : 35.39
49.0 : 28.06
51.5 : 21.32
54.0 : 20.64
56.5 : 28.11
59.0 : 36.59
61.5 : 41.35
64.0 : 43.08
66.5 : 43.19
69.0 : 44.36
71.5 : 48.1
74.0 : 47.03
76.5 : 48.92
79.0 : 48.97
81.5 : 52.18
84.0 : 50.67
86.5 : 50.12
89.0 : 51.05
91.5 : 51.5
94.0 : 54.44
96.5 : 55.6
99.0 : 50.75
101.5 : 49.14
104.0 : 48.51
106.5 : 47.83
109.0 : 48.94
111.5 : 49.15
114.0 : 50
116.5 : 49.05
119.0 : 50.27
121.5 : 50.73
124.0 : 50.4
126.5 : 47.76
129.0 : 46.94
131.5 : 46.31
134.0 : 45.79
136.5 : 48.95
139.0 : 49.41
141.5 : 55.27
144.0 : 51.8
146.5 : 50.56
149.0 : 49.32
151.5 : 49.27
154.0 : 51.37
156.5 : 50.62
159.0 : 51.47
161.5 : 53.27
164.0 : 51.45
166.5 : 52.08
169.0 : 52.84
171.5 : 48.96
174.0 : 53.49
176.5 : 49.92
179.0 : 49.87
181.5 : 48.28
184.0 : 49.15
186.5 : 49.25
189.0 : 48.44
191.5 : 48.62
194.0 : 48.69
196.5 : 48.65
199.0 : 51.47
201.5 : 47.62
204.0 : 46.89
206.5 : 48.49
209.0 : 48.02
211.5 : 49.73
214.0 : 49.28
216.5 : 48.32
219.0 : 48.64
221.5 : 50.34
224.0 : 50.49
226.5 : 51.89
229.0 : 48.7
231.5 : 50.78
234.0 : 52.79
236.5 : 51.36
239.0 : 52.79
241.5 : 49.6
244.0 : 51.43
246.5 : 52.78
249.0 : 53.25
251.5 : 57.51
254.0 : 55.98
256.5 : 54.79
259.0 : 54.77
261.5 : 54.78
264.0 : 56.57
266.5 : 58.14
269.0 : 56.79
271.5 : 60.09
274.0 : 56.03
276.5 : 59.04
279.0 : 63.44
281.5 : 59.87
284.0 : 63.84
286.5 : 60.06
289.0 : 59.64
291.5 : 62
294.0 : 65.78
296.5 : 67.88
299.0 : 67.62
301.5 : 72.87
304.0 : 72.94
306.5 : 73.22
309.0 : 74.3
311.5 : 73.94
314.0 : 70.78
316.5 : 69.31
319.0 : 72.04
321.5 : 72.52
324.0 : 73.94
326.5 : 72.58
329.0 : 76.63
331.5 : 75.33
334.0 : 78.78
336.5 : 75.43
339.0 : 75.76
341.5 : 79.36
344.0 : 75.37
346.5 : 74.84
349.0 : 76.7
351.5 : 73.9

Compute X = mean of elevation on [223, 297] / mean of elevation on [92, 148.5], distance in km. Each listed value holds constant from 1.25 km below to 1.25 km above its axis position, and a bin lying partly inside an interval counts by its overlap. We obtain 1.13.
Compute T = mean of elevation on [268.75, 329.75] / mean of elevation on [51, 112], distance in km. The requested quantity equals 1.48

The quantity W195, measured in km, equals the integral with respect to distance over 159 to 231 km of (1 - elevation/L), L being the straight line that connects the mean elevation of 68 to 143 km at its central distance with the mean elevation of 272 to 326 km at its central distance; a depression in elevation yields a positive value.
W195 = 9.8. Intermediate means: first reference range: 49.6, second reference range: 67.2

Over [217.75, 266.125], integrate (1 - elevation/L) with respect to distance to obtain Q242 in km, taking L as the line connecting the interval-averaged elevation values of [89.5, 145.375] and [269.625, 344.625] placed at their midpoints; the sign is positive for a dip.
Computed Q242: 7.66 km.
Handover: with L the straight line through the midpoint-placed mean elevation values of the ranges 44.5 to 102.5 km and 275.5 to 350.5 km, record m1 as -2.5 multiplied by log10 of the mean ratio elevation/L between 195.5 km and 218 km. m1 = 0.20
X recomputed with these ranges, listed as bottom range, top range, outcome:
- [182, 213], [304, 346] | 1.52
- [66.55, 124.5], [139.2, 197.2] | 1.02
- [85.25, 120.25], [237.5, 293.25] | 1.13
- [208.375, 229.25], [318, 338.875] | 1.51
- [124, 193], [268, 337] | 1.36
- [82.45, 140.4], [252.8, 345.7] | 1.34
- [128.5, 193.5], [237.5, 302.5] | 1.17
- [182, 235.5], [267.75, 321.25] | 1.34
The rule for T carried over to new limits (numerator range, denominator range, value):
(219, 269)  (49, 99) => 1.21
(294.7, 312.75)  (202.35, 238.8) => 1.44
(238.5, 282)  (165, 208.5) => 1.13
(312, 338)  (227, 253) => 1.41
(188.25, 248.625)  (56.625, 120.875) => 1.04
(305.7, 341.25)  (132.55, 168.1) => 1.46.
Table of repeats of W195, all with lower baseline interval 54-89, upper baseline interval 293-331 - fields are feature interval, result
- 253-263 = 1.61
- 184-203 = 3.02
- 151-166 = 0.78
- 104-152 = 1.25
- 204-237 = 6.23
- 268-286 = 2.10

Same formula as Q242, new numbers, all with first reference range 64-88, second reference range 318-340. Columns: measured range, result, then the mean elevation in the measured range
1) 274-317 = 2.91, 66.5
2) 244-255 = 1.97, 54.5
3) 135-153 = 1.49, 50.6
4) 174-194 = 3.39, 49.3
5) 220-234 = 2.92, 50.6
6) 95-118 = 0.54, 49.9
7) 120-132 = 1.04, 48.6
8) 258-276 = 3.00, 56.9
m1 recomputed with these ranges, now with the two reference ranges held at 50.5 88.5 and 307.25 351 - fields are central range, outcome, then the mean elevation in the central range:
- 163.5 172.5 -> 0.06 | 51.4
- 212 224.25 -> 0.22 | 49.3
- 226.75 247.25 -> 0.22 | 51.3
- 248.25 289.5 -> 0.16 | 57.9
